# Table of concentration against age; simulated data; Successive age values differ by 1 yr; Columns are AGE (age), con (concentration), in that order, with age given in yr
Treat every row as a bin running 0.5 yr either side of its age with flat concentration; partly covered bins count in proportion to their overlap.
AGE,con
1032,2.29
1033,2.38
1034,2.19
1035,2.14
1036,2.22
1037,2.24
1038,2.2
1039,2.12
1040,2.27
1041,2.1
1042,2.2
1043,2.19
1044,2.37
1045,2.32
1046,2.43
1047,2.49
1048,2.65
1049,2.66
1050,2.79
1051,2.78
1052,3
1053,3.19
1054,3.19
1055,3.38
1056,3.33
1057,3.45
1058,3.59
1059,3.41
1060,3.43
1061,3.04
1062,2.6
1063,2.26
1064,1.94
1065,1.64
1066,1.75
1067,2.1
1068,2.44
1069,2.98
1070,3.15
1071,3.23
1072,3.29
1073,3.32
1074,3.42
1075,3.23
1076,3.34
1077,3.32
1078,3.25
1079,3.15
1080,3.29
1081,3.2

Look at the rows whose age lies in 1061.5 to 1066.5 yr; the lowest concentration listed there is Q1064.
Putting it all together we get 1.64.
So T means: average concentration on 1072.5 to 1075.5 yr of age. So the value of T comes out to 3.32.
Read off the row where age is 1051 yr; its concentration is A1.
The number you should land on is 2.78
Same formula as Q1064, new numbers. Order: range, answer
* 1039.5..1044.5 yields 2.1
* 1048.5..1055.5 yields 2.66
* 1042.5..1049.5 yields 2.19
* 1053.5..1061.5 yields 3.04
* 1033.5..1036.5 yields 2.14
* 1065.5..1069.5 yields 1.75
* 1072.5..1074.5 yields 3.32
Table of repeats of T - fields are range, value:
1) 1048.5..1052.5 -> 2.81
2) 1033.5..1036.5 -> 2.18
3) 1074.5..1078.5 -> 3.29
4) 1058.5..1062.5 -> 3.12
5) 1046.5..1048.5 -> 2.57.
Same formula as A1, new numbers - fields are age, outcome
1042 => 2.2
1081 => 3.2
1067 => 2.1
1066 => 1.75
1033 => 2.38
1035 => 2.14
